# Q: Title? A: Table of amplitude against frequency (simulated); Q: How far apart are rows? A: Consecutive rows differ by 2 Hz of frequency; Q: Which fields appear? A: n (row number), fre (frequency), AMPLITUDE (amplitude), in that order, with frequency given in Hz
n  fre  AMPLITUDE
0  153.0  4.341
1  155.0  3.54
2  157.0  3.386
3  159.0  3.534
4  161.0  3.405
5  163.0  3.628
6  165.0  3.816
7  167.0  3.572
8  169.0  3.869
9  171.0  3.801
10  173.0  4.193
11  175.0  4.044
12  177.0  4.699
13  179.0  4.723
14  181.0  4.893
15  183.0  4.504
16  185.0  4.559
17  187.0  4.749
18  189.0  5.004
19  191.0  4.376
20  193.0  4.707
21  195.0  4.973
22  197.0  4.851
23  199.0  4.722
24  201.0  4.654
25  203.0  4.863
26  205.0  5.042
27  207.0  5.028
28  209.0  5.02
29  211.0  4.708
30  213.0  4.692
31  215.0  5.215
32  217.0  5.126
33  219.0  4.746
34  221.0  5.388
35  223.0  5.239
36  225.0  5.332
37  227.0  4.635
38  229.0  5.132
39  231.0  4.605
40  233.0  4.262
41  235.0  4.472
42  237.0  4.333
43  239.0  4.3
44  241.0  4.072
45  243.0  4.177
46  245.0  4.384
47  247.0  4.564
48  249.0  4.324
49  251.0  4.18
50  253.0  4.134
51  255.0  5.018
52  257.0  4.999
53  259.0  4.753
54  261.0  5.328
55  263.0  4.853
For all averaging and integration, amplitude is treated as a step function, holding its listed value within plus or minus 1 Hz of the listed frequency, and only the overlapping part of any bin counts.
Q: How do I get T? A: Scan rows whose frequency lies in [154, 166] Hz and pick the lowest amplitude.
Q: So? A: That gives 3.386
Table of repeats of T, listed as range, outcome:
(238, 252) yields 4.072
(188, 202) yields 4.376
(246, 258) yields 4.134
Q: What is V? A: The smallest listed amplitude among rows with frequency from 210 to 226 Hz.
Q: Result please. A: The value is 4.692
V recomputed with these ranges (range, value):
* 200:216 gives 4.654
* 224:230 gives 4.635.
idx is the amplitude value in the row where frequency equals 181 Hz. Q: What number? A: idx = 4.893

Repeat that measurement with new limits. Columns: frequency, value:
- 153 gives 4.341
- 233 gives 4.262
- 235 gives 4.472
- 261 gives 5.328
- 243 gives 4.177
